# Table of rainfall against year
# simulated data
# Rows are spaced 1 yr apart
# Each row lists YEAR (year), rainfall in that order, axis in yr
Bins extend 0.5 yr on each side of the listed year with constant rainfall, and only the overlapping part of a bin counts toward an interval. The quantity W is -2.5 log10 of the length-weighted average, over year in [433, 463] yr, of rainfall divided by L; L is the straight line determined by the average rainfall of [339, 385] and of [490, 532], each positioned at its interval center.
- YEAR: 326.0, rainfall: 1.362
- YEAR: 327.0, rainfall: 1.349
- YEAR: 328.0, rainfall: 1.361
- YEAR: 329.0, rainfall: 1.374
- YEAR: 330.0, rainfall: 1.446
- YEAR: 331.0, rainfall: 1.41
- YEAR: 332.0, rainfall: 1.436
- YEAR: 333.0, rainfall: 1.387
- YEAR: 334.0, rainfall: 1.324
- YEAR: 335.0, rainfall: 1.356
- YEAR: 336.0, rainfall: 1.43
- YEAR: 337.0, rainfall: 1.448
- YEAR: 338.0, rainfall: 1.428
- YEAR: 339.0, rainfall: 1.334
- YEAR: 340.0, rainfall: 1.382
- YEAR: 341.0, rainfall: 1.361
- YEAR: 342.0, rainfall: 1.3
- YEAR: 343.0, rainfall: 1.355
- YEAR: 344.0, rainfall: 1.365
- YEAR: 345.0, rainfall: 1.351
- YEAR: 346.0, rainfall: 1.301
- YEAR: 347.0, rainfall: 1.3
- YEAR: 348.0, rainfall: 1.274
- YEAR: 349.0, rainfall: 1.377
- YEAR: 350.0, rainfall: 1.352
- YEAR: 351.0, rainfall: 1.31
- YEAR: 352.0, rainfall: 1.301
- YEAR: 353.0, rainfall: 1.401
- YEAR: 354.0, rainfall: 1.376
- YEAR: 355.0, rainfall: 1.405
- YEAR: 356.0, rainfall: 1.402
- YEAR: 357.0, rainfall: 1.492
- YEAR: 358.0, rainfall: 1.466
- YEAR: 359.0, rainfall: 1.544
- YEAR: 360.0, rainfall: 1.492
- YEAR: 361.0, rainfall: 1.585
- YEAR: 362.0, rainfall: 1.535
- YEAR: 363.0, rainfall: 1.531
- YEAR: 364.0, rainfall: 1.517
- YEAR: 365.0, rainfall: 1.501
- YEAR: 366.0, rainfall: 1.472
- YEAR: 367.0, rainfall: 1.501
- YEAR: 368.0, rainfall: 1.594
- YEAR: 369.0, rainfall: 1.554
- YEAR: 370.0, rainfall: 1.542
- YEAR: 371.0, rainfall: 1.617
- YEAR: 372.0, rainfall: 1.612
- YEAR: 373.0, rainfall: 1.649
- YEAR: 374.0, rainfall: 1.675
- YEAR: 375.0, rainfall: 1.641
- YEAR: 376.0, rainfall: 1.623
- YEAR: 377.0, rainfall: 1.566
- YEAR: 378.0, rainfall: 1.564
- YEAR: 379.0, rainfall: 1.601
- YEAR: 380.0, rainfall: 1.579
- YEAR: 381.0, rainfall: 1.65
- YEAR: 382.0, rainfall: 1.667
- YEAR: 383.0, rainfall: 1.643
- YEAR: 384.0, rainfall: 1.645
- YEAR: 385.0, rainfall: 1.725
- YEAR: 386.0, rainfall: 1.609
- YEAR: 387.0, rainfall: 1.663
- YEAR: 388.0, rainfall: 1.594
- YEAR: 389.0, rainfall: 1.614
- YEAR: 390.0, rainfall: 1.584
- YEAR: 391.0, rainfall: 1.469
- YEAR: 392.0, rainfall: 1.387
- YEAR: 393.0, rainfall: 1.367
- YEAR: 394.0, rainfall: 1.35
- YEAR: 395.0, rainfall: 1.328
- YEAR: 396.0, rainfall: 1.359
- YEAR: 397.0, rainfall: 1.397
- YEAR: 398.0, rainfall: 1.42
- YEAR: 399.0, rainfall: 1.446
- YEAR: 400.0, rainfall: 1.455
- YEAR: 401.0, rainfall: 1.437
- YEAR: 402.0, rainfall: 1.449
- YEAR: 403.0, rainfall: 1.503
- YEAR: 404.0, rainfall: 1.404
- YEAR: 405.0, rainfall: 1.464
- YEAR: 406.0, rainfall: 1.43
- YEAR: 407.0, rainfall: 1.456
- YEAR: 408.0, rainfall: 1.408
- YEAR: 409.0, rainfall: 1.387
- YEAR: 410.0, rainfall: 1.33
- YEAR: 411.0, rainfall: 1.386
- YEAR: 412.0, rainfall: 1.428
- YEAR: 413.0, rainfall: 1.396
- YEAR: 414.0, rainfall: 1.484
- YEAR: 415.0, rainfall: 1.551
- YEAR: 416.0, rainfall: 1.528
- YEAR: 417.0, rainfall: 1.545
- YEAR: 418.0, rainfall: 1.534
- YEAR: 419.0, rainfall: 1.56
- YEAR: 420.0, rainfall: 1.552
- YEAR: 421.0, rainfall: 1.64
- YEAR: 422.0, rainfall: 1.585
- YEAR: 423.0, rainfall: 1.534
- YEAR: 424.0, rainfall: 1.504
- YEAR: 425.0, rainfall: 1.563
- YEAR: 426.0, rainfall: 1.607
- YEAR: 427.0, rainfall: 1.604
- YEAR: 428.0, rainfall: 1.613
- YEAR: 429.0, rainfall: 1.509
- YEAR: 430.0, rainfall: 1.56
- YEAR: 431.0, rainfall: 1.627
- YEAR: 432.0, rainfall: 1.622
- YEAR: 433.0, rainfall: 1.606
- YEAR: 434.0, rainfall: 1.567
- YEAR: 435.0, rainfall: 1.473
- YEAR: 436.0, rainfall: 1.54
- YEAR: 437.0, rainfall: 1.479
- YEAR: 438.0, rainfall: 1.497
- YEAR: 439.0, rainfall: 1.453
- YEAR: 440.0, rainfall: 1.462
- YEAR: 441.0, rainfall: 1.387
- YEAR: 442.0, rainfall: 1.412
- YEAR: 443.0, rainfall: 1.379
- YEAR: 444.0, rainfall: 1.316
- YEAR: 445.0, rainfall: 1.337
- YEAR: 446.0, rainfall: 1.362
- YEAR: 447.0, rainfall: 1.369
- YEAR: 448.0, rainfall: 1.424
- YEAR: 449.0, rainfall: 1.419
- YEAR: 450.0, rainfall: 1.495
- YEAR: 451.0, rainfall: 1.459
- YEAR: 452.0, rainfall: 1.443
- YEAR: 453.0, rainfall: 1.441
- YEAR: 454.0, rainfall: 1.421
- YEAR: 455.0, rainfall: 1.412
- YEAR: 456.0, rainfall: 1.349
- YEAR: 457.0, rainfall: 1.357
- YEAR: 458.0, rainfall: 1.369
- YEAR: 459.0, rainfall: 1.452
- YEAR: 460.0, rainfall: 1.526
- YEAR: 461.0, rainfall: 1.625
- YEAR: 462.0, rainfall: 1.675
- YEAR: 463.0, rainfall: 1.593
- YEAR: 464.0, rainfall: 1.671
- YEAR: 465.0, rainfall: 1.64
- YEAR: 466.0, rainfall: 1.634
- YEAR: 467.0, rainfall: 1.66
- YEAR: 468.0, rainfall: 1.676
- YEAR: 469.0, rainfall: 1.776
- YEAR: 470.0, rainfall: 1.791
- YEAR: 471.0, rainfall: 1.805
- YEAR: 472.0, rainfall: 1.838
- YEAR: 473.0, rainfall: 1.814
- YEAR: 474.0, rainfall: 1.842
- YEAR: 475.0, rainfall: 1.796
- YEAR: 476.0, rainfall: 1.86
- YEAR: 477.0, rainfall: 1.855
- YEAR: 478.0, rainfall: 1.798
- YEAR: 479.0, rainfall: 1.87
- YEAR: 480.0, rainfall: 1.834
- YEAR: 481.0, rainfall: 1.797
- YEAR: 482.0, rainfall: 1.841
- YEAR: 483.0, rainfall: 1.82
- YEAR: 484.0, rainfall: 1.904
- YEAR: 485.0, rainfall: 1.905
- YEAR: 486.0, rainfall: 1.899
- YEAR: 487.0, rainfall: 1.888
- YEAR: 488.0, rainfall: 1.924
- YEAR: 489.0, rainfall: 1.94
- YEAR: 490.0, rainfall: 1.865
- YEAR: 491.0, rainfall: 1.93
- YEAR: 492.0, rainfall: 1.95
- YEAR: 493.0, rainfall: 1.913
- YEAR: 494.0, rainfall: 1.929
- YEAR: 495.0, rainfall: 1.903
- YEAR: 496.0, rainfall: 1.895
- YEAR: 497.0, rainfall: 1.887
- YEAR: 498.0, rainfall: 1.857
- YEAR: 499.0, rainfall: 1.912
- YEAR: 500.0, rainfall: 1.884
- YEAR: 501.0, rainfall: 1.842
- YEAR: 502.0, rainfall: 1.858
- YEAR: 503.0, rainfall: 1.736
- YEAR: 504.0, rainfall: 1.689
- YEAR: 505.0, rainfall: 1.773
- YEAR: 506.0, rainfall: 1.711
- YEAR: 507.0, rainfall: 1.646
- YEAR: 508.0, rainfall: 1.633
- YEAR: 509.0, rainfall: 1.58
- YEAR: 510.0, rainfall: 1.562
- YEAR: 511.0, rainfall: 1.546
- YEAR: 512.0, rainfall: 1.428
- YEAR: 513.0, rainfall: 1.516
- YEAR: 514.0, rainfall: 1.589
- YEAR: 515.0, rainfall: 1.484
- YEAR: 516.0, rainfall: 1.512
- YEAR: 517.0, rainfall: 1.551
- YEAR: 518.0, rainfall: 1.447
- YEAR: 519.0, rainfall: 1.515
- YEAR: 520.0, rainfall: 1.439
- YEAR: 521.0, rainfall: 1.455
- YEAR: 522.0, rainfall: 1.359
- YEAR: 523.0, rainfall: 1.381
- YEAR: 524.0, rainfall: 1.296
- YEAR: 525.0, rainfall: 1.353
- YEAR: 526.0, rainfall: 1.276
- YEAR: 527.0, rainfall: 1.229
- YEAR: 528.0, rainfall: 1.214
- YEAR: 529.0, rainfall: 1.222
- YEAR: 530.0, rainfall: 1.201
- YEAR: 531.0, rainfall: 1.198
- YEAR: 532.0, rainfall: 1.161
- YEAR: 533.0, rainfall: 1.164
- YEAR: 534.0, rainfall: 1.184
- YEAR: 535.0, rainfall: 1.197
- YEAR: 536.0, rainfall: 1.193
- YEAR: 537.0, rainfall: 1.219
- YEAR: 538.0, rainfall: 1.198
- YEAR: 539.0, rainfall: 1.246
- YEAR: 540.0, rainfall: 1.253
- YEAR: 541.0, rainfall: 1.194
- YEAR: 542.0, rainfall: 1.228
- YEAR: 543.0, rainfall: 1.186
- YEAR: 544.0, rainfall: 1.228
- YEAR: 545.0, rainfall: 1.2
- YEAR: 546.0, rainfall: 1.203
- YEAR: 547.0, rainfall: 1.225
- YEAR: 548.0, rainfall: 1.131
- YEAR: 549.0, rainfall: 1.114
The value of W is 0.07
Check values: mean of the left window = 1.49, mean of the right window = 1.59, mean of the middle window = 1.45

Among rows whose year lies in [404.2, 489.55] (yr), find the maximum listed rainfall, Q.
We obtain 1.94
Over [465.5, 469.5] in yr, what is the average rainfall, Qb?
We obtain 1.69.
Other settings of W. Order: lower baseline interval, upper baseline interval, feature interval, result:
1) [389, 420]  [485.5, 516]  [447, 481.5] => 0.01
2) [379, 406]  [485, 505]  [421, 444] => 0.09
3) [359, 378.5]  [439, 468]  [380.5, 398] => 0.01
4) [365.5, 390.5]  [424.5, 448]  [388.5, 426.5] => 0.06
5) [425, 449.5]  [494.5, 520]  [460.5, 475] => -0.10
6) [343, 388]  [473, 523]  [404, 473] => 0.09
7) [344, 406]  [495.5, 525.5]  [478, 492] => -0.18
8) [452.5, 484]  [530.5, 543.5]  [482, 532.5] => -0.16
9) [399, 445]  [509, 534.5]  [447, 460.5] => 0.02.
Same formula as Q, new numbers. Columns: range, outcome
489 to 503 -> 1.95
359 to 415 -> 1.725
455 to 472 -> 1.838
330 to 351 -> 1.448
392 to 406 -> 1.503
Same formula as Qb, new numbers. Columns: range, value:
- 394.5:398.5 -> 1.38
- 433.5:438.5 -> 1.51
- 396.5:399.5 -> 1.42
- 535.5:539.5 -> 1.21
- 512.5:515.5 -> 1.53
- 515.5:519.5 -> 1.51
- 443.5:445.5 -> 1.33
